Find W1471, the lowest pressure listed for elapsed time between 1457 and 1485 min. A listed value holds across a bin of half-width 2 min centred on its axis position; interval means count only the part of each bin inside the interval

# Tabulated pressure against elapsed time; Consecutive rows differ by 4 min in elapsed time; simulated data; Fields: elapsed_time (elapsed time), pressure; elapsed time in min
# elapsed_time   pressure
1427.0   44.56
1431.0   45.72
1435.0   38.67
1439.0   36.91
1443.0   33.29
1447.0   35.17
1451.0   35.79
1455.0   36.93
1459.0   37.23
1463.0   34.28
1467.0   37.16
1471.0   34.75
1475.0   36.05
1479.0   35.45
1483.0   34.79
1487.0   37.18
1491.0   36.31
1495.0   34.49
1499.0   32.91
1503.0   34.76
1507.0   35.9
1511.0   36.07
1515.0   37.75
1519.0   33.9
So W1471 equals 34.28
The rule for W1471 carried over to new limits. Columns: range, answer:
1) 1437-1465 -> 33.29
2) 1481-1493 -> 34.79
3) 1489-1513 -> 32.91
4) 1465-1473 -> 34.75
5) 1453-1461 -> 36.93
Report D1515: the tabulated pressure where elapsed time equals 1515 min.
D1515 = 37.75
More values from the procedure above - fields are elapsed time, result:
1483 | 34.79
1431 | 45.72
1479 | 35.45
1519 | 33.9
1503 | 34.76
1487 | 37.18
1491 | 36.31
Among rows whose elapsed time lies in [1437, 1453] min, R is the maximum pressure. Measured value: 36.91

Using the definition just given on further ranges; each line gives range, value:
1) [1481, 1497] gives 37.18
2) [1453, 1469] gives 37.23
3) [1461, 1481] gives 37.16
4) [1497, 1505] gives 34.76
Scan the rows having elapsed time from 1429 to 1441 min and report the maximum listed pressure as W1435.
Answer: 45.72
